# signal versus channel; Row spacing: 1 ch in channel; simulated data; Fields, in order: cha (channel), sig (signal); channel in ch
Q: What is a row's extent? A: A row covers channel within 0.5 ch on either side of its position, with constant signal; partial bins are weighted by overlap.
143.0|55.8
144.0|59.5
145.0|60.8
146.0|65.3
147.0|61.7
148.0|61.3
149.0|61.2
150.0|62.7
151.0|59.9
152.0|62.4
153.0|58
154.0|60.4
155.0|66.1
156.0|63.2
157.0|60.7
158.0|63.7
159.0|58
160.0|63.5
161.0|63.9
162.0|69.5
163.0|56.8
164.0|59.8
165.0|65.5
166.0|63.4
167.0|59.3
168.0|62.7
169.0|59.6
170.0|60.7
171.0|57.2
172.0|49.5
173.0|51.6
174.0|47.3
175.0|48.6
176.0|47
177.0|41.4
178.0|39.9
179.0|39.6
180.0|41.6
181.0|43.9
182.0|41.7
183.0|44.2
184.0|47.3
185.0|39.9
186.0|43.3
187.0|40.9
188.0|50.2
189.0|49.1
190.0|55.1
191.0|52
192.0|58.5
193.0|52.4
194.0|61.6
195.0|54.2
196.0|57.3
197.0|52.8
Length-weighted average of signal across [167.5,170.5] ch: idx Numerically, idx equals 61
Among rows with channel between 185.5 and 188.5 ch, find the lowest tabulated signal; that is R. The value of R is 40.9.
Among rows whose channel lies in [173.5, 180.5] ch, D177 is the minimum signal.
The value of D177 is 39.6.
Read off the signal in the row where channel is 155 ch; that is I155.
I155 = 66.1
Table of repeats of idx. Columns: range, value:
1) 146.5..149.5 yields 61.4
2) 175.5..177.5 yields 44.2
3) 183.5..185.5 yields 43.6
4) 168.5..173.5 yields 55.7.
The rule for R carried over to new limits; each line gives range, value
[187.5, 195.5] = 49.1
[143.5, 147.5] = 59.5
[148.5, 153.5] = 58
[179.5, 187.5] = 39.9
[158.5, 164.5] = 56.8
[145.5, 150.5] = 61.2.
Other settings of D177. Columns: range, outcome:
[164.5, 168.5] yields 59.3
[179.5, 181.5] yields 41.6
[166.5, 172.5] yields 49.5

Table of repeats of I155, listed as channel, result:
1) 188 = 50.2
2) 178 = 39.9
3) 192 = 58.5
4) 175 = 48.6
